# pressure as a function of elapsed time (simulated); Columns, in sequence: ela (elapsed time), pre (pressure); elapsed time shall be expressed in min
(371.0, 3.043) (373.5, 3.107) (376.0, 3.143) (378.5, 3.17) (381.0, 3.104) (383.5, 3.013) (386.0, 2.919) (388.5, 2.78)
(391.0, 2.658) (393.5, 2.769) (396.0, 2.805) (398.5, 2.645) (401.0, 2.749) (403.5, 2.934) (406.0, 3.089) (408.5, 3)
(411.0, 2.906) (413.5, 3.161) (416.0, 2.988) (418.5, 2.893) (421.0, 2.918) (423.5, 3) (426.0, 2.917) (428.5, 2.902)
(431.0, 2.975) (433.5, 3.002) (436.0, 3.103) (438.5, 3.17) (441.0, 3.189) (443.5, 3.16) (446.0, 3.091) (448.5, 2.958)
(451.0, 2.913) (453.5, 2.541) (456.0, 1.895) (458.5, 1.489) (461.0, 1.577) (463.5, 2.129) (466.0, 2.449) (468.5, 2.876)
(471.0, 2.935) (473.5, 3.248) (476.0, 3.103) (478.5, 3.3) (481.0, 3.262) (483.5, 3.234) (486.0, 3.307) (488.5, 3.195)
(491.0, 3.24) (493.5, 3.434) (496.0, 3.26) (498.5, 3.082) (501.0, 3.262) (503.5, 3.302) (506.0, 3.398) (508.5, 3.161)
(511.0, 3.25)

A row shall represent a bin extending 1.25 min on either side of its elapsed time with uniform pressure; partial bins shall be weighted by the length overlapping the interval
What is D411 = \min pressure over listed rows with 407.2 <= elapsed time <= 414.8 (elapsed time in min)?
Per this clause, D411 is 2.906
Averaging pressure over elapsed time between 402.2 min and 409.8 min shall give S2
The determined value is 3.01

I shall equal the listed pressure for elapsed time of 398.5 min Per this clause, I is 2.645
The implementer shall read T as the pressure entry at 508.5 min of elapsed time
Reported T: 3.161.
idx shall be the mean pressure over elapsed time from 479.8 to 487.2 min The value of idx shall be 3.27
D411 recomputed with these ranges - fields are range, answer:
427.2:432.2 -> 2.902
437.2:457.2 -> 1.895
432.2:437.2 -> 3.002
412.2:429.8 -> 2.893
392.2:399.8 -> 2.645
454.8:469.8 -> 1.489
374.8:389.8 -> 2.78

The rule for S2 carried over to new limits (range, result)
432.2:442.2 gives 3.11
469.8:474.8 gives 3.09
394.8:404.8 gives 2.78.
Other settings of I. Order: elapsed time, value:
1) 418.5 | 2.893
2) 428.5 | 2.902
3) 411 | 2.906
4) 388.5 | 2.78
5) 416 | 2.988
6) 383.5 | 3.013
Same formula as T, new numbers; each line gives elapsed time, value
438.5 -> 3.17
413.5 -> 3.161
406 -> 3.089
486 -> 3.307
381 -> 3.104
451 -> 2.913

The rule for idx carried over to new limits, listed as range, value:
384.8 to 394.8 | 2.78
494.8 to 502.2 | 3.2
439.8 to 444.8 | 3.17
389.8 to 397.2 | 2.74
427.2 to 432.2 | 2.94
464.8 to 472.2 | 2.75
